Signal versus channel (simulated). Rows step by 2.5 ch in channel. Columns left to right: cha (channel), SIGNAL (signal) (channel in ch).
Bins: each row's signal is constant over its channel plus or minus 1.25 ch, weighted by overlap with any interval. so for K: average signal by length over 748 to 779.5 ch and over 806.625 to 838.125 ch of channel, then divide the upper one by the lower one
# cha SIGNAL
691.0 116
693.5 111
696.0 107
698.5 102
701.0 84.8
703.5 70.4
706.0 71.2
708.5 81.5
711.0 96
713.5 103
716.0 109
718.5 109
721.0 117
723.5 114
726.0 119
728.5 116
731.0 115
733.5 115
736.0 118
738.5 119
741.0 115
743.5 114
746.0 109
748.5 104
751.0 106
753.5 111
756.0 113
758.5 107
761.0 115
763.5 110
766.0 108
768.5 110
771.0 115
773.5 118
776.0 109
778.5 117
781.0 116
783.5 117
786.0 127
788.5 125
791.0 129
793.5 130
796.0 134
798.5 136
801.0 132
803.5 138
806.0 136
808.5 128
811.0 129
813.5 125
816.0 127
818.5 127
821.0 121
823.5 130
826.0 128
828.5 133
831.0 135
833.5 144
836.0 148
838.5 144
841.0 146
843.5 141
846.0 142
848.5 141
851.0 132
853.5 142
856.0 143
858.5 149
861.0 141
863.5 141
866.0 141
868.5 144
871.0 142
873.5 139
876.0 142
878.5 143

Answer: 1.2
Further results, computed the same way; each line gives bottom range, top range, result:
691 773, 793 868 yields 1.27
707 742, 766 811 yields 1.13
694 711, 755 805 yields 1.37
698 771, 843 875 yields 1.33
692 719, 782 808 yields 1.37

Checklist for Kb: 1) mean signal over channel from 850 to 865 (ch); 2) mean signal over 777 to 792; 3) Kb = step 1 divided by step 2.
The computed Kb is 1.2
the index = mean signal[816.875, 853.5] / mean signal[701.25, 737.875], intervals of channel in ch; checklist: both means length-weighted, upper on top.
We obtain 1.32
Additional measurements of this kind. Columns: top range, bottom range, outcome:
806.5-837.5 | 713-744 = 1.15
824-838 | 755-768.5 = 1.24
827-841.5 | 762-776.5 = 1.26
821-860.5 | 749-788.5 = 1.23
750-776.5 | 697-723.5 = 1.17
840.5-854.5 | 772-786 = 1.21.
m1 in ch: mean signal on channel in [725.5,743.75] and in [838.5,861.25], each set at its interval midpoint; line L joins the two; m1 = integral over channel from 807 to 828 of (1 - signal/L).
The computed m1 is 1.2 ch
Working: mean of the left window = 116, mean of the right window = 142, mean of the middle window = 127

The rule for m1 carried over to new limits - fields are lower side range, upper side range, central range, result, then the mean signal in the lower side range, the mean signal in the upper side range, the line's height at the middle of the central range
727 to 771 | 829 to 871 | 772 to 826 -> 0.3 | 112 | 142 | 127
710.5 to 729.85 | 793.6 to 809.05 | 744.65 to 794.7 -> 4.1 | 111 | 134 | 125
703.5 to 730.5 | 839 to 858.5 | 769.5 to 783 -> 0.6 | 102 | 142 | 120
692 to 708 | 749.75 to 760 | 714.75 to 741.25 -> -3.9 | 91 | 109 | 100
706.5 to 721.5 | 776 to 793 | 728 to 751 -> -1.2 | 100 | 121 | 108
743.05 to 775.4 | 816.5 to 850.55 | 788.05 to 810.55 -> -1.4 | 111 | 137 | 125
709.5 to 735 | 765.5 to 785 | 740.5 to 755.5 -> 0.4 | 111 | 114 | 113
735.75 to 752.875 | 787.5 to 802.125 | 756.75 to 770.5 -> 1.0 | 112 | 131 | 119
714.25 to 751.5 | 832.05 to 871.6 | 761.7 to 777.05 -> 1.3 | 113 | 143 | 122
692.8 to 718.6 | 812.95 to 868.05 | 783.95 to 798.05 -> -0.8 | 94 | 138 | 122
